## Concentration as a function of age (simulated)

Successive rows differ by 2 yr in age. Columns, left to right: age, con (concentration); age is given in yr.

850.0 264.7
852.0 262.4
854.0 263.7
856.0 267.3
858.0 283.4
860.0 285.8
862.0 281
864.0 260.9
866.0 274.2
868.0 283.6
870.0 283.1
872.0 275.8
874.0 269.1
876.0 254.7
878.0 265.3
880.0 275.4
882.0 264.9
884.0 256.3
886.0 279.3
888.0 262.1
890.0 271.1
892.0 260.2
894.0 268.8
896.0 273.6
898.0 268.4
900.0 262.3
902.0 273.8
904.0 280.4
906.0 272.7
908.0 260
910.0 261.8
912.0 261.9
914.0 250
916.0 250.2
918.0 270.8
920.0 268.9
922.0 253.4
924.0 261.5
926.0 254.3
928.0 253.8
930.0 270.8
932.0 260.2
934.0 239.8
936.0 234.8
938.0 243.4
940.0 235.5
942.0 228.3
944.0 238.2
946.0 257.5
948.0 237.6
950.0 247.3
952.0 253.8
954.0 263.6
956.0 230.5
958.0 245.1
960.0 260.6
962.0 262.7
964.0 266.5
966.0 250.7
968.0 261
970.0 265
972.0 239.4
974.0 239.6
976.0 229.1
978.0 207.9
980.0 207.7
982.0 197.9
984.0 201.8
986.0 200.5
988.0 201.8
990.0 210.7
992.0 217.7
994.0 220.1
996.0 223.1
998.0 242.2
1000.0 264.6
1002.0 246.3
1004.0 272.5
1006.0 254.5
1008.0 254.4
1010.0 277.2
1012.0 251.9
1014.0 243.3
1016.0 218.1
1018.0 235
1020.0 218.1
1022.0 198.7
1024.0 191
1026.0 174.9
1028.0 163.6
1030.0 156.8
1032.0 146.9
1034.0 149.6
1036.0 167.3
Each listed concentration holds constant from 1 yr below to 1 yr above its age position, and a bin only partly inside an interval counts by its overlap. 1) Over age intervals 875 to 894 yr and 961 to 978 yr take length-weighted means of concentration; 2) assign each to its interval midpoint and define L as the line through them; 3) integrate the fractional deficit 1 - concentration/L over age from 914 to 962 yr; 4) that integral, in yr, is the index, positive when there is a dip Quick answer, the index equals 0.87 yr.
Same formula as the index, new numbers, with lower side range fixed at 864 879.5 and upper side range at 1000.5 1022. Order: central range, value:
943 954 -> 0.37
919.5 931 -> 0.06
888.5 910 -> -0.18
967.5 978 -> 0.42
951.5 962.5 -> 0.14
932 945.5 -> 1.03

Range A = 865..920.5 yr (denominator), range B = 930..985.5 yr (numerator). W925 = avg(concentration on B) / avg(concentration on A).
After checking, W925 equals 0.90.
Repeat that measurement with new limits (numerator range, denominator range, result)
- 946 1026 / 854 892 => 0.87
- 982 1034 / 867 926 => 0.82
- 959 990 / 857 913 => 0.86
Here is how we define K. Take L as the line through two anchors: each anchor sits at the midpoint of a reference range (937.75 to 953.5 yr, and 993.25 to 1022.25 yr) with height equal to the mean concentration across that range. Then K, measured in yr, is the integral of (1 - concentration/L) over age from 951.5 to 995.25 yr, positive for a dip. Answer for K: 1.8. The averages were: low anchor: 243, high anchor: 243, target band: 233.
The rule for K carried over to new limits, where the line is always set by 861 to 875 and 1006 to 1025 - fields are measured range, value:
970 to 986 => 1.6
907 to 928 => 0.2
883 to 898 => 0.1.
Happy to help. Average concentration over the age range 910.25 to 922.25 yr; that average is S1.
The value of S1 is 260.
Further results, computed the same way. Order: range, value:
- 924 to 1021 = 241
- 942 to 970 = 252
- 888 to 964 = 257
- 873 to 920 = 266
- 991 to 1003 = 236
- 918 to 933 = 261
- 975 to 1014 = 231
